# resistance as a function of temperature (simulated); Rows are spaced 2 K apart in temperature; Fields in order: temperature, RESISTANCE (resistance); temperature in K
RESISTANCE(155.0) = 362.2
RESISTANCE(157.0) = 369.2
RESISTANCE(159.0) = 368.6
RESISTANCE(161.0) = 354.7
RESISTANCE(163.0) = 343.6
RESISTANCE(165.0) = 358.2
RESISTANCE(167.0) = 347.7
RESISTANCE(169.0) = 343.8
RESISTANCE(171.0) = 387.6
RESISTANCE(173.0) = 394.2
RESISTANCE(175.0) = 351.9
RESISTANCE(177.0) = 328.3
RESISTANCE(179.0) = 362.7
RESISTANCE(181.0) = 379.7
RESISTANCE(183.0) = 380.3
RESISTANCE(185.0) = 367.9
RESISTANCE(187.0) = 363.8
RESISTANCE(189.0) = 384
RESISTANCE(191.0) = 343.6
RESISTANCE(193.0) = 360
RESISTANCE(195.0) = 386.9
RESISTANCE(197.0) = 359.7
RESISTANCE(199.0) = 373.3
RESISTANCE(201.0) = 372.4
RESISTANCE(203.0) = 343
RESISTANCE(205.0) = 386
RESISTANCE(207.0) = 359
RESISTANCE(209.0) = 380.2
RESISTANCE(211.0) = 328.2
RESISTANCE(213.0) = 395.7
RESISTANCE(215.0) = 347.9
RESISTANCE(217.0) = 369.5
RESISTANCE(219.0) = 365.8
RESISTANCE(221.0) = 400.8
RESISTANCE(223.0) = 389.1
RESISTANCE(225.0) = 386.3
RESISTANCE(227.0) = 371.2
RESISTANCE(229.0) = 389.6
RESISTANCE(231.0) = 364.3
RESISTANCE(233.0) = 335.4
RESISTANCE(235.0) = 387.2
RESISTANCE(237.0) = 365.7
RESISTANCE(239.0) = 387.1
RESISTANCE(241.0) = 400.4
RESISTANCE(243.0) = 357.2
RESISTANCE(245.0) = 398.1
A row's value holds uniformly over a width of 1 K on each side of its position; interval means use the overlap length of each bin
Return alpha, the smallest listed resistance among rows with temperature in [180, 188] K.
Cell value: 363.8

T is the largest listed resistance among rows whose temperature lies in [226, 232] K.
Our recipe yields 389.6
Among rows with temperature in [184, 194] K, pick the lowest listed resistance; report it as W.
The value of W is 343.6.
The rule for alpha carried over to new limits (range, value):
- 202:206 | 343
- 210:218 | 328.2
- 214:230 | 347.9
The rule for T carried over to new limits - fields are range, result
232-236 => 387.2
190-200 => 386.9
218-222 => 400.8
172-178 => 394.2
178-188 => 380.3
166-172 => 387.6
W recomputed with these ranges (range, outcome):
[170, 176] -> 351.9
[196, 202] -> 359.7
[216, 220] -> 365.8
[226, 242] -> 335.4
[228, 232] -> 364.3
